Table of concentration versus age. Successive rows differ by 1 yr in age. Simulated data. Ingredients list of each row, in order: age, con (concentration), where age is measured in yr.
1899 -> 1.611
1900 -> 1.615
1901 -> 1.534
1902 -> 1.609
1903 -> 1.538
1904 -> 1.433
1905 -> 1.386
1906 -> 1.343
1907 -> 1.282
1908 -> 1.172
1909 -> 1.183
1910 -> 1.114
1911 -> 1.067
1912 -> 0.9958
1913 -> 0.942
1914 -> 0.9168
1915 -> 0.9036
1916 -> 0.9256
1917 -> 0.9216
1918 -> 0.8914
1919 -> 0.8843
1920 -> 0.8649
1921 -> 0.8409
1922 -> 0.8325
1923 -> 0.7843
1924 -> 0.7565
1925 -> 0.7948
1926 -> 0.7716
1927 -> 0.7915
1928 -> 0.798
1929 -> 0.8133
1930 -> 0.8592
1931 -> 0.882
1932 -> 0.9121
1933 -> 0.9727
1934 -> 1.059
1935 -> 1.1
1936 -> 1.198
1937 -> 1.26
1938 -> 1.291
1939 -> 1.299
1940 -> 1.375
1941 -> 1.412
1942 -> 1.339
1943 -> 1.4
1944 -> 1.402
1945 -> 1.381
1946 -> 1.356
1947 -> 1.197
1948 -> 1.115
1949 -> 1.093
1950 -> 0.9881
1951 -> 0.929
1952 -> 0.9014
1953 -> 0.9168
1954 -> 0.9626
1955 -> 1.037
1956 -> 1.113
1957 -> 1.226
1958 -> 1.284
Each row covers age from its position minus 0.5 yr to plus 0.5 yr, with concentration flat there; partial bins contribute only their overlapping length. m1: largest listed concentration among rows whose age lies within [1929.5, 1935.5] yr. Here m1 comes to 1.1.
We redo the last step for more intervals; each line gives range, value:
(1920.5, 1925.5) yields 0.8409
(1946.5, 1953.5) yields 1.197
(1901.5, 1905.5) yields 1.609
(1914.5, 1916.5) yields 0.9256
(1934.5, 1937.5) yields 1.26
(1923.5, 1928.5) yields 0.798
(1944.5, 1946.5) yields 1.381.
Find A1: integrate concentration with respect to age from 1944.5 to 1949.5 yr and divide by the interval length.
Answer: 1.23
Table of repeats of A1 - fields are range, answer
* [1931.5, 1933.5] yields 0.942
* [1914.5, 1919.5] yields 0.905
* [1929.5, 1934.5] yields 0.937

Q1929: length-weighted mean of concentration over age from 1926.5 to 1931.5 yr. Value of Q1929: 0.829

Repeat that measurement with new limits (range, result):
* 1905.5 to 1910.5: 1.22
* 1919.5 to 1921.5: 0.853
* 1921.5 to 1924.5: 0.791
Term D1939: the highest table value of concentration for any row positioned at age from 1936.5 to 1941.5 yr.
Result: 1.412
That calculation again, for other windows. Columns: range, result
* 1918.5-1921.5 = 0.8843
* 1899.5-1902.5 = 1.615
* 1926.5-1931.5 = 0.882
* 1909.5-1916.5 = 1.114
